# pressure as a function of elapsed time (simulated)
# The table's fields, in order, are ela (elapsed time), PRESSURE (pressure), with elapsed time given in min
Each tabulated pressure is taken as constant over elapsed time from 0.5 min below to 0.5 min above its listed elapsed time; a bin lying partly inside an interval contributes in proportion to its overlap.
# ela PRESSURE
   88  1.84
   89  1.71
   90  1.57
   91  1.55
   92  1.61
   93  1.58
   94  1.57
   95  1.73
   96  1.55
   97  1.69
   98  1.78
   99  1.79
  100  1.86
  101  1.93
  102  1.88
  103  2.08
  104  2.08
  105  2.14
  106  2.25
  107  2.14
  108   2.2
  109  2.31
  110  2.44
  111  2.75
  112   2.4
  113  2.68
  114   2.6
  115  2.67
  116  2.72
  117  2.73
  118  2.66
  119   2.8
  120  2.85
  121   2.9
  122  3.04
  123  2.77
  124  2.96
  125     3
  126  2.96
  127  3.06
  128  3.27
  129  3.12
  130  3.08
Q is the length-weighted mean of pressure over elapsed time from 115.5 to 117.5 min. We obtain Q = 2.73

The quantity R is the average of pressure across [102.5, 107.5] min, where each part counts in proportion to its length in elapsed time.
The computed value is 2.14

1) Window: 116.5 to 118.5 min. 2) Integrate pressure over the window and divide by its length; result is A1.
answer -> 2.7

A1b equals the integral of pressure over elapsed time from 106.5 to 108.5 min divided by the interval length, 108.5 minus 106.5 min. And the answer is 2.17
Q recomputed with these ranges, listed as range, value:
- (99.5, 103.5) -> 1.94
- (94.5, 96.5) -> 1.64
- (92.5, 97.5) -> 1.62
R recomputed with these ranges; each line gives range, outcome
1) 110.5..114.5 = 2.61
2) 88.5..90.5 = 1.64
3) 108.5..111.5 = 2.5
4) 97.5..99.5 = 1.79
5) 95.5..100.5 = 1.73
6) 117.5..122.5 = 2.85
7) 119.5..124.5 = 2.9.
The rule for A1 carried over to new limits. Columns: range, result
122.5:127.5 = 2.95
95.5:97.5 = 1.62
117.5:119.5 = 2.73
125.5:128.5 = 3.1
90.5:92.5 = 1.58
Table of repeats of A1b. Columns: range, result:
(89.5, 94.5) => 1.58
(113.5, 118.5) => 2.68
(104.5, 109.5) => 2.21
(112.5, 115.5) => 2.65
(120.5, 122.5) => 2.97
